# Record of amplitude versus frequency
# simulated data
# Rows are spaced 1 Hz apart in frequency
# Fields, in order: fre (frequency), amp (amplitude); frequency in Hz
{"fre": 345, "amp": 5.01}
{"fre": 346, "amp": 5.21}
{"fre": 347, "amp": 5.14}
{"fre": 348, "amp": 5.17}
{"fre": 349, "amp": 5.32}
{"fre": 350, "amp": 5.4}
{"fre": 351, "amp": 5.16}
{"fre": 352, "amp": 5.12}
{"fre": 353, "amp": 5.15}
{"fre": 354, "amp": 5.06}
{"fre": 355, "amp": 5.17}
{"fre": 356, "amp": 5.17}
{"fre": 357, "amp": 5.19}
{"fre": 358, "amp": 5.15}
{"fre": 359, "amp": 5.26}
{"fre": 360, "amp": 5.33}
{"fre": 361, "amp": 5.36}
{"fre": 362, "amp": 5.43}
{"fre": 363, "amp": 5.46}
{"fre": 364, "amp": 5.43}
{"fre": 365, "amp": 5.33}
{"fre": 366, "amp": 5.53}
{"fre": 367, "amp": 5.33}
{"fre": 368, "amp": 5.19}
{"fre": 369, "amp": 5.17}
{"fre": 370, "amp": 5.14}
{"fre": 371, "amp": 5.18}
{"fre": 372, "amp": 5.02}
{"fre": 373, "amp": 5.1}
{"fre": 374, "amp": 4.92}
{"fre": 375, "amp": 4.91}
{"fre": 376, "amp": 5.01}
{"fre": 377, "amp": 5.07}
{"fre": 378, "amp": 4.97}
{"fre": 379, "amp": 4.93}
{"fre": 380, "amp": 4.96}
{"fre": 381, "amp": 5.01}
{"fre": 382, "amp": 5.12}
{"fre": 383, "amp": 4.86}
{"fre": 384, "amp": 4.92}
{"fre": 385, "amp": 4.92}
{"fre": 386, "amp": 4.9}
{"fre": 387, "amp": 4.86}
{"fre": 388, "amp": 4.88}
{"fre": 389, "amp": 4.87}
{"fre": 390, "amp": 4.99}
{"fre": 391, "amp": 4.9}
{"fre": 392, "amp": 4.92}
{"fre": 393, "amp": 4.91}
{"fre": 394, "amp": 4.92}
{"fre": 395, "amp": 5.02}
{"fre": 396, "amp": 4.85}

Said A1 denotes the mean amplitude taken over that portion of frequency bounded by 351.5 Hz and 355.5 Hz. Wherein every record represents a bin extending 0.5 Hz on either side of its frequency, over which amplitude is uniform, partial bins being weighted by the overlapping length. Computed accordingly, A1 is 5.12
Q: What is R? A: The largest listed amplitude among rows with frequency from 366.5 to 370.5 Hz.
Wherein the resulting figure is 5.33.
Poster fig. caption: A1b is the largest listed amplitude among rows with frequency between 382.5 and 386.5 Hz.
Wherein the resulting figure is 4.92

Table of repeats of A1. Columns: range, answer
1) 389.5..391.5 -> 4.95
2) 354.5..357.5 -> 5.18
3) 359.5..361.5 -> 5.35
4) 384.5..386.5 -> 4.91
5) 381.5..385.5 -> 4.96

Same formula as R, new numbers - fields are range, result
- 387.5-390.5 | 4.99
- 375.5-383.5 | 5.12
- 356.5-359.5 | 5.26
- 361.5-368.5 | 5.53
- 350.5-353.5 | 5.16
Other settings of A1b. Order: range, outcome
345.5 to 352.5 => 5.4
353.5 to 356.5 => 5.17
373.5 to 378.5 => 5.07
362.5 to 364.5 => 5.46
